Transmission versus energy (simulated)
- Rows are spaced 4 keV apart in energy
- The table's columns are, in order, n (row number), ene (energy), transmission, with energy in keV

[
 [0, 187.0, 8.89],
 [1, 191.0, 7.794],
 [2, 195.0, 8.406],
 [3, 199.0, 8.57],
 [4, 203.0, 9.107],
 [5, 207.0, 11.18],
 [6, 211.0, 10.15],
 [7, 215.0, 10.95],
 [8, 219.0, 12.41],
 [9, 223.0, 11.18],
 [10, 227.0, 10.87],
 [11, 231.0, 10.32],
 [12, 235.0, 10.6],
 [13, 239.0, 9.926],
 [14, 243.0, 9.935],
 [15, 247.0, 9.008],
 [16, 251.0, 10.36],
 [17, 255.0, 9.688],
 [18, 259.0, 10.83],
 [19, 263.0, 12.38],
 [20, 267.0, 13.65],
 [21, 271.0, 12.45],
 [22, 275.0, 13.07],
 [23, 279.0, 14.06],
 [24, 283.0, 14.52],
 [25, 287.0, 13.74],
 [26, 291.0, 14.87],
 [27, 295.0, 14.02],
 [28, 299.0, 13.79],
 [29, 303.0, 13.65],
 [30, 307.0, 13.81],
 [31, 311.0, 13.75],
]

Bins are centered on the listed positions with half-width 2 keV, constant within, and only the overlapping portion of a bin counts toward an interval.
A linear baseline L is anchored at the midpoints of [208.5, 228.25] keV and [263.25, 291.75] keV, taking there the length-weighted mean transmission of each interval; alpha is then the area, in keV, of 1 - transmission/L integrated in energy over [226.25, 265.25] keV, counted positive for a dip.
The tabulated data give 6.0 keV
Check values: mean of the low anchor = 11.1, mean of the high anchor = 13.6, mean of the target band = 10.4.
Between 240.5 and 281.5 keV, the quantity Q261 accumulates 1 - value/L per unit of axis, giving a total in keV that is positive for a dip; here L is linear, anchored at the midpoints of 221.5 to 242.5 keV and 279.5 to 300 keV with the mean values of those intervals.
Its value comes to 2.9 keV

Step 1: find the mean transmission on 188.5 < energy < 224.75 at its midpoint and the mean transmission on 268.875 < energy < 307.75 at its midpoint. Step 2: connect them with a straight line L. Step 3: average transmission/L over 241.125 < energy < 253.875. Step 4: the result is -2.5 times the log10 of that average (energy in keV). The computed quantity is 0.213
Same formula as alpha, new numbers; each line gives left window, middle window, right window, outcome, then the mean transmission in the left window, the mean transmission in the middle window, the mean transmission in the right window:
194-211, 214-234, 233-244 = -2.52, 9.47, 11.1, 10.2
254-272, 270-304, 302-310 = -2.44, 11.9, 13.8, 13.7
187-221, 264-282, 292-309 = -0.87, 9.77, 13.3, 13.9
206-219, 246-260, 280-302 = 2.93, 11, 9.98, 14.2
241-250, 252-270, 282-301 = -0.73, 9.57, 11.6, 14.2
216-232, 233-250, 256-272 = 2.54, 11.2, 9.9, 12.2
